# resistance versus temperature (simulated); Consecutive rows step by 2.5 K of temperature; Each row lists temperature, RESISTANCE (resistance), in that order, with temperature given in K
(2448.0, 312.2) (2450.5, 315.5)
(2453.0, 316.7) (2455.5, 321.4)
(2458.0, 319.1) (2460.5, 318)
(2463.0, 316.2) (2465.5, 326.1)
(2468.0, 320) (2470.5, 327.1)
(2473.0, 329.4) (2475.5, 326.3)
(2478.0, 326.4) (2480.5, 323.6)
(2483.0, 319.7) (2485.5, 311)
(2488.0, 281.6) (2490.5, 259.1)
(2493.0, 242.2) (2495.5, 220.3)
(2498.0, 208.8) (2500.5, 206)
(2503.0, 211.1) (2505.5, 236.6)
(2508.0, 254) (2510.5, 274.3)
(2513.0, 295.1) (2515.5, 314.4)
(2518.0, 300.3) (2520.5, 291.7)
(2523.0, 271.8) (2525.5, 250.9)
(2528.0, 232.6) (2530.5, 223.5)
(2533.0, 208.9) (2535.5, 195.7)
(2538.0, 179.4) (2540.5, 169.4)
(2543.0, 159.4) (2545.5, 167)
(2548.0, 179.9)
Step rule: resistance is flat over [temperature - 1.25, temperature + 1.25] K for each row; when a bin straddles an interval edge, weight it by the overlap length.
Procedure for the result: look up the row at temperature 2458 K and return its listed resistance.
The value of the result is 319.1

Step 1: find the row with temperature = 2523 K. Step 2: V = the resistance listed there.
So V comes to 271.8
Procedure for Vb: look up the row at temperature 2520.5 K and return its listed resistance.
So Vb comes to 291.7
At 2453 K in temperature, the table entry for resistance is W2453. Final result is 316.7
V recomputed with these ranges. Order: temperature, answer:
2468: 320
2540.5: 169.4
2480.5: 323.6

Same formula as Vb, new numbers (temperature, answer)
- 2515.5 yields 314.4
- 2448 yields 312.2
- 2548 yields 179.9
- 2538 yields 179.4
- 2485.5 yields 311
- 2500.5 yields 206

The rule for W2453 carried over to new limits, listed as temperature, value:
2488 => 281.6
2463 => 316.2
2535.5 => 195.7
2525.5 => 250.9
